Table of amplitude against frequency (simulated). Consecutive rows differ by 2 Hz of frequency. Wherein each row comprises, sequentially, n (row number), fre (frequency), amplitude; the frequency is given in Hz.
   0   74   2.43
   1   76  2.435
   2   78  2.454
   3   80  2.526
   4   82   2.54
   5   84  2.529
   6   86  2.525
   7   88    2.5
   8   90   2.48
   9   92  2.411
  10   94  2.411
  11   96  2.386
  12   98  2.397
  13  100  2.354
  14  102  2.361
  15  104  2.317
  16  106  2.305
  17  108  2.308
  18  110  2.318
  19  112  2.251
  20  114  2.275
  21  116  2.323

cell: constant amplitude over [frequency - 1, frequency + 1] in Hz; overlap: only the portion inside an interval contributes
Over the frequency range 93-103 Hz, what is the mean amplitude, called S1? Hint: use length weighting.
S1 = 2.38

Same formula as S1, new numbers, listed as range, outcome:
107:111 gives 2.31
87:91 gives 2.49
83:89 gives 2.52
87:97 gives 2.44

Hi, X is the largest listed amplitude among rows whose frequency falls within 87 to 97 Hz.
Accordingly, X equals 2.5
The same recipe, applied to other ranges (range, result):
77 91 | 2.54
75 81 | 2.526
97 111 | 2.397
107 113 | 2.318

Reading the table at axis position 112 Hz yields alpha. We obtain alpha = 2.251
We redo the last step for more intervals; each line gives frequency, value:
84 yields 2.529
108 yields 2.308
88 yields 2.5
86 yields 2.525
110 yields 2.318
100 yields 2.354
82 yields 2.54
